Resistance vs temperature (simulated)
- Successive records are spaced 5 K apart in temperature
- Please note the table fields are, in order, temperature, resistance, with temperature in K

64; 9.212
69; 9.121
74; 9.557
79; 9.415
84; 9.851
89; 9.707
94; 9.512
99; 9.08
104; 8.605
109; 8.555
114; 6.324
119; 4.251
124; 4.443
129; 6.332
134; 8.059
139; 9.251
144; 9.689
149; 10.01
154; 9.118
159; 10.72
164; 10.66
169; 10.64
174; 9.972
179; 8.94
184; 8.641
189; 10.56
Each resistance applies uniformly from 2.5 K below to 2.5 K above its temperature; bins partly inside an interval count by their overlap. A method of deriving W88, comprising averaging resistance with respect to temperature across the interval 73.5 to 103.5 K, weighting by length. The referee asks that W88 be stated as 9.46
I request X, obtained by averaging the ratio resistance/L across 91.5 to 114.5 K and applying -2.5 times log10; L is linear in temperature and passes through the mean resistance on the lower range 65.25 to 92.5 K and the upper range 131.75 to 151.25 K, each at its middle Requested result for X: 0.10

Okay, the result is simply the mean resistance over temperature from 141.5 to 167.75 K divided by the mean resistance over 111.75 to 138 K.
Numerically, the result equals 1.7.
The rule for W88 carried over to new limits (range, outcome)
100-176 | 8.44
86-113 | 8.95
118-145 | 7.01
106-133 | 6.15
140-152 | 9.74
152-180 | 10.1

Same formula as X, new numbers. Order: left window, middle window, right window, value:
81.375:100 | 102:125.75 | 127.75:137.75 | 0.30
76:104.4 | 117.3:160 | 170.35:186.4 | 0.17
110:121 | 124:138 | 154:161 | 0.08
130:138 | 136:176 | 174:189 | -0.17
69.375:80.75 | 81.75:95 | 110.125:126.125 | -0.19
